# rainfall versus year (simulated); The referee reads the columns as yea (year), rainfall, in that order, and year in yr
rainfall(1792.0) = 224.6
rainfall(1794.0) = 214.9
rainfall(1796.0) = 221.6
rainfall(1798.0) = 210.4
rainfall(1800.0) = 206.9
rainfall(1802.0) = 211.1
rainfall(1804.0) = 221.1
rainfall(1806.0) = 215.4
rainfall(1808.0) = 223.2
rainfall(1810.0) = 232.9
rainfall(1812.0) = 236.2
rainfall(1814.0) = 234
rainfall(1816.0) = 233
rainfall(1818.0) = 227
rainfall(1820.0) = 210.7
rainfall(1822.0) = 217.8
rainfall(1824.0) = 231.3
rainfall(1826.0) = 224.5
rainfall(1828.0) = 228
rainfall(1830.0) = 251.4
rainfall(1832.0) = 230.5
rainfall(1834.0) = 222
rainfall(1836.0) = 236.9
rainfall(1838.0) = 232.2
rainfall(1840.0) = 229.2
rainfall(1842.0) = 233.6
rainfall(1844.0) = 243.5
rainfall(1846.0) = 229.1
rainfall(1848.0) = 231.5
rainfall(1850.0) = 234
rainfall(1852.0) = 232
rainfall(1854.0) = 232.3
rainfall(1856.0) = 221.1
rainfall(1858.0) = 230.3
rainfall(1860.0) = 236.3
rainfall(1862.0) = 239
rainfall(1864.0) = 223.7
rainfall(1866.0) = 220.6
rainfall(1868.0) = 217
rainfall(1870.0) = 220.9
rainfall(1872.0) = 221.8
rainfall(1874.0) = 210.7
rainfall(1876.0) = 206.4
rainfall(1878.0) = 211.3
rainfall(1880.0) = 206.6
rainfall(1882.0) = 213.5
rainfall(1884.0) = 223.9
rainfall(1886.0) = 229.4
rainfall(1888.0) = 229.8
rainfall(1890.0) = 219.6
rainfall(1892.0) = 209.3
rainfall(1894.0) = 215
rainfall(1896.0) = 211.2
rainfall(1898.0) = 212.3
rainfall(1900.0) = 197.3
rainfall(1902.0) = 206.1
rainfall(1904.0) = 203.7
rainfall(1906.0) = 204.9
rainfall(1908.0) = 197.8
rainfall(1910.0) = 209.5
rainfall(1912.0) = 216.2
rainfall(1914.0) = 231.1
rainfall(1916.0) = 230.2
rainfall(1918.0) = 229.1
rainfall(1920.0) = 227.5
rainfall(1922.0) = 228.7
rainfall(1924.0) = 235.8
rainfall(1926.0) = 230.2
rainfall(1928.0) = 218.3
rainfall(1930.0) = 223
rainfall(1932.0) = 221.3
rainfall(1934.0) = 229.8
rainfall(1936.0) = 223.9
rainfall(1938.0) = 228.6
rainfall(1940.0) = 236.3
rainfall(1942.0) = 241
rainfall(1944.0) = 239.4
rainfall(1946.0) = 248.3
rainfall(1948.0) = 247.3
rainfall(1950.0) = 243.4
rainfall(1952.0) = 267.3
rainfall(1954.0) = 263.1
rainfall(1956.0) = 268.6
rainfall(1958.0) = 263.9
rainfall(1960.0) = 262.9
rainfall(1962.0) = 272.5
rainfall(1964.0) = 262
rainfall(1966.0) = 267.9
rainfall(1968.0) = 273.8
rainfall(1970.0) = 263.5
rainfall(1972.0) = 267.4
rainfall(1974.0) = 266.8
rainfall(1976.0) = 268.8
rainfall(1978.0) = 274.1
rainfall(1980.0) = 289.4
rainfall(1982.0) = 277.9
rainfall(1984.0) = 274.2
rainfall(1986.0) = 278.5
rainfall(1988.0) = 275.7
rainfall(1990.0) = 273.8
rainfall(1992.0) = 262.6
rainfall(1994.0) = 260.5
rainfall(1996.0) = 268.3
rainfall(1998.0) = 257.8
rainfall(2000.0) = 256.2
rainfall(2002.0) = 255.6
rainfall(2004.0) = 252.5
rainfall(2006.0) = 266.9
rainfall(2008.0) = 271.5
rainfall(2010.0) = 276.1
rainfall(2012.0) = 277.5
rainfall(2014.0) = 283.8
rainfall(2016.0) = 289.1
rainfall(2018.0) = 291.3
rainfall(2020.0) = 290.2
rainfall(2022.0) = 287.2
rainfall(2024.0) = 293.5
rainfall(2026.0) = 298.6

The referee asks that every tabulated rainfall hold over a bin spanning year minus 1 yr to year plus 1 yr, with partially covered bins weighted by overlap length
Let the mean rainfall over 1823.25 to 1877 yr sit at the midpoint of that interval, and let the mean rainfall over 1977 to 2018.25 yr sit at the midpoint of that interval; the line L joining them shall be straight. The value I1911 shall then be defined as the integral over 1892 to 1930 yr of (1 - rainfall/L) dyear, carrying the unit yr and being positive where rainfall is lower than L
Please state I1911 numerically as 4.6 yr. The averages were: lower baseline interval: 228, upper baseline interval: 272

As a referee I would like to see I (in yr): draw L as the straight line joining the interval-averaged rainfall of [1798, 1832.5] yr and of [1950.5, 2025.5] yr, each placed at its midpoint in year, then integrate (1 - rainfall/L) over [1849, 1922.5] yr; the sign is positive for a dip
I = 7.45 yr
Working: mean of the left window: 225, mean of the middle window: 219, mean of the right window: 272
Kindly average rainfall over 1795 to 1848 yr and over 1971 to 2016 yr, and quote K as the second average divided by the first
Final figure 1.2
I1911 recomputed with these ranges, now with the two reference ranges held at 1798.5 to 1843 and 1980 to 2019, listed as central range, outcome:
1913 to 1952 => 3.3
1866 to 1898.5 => 3.4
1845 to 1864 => 0.3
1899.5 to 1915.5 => 2.5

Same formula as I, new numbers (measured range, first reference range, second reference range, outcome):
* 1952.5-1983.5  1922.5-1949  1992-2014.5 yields -2.66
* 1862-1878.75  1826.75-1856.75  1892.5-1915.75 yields 0.33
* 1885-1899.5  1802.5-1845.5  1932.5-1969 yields 1.44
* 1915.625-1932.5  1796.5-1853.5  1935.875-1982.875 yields 1.61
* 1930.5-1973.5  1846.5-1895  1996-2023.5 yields 0.13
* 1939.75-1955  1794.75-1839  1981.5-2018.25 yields 0.52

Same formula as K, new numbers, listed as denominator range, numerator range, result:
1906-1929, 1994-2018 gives 1.21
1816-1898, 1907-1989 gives 1.10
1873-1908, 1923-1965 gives 1.15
